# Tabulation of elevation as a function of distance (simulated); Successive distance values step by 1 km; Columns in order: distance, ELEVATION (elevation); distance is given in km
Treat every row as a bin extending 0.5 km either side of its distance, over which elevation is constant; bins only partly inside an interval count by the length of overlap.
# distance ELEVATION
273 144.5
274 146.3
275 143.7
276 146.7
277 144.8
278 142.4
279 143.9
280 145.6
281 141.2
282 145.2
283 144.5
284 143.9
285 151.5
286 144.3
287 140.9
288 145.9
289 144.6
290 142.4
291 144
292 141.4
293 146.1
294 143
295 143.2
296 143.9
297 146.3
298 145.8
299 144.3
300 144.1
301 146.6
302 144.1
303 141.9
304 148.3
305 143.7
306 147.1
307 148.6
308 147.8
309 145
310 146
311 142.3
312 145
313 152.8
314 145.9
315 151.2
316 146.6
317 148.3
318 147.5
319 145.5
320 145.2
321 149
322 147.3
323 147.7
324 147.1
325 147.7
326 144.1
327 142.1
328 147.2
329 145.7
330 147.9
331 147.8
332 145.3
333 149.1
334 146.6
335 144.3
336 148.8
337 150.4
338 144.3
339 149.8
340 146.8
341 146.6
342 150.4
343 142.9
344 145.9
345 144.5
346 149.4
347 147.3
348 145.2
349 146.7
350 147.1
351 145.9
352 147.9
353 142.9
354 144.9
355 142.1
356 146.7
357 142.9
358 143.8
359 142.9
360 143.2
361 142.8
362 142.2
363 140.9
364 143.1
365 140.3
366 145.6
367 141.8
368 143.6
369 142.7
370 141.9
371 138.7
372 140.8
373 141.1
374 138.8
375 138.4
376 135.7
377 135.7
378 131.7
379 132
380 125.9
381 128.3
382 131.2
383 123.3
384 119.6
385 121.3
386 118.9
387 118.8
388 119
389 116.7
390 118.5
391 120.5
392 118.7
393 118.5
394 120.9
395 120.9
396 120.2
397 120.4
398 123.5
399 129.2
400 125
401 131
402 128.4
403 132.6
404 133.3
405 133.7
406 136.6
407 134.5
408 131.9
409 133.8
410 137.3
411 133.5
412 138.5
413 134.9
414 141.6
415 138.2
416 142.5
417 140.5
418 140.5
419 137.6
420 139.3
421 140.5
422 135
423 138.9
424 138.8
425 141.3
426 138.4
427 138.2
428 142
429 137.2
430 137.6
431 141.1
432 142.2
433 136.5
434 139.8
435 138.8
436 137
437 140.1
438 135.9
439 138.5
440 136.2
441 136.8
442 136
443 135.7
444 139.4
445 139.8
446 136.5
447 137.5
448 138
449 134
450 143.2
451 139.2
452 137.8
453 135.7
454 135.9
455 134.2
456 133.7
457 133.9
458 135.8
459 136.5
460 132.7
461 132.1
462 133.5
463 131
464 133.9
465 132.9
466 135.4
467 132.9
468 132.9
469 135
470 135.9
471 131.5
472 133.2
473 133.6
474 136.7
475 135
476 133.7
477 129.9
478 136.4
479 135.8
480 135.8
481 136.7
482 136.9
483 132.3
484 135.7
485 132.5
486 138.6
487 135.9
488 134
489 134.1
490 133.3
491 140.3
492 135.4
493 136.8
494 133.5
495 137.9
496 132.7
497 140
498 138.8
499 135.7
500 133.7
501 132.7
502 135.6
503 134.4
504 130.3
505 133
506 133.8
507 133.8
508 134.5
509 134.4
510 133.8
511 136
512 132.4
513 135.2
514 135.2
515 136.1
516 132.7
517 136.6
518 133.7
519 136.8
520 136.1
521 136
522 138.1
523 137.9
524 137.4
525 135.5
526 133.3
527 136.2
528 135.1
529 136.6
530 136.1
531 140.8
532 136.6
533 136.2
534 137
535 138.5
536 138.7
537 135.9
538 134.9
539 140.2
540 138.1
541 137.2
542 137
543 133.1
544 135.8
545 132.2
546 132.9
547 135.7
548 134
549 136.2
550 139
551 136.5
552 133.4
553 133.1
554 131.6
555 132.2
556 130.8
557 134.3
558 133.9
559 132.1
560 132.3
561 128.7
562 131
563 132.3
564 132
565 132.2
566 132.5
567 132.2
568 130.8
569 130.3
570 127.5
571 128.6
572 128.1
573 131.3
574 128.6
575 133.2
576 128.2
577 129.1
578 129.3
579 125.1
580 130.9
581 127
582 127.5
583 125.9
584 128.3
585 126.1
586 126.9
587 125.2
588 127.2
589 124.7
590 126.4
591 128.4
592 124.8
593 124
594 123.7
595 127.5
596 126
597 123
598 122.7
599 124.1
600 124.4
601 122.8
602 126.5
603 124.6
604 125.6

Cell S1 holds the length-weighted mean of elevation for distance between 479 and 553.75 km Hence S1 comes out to 136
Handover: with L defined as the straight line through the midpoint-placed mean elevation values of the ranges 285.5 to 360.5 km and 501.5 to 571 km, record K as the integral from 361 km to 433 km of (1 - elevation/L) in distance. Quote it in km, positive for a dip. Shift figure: 4.3 km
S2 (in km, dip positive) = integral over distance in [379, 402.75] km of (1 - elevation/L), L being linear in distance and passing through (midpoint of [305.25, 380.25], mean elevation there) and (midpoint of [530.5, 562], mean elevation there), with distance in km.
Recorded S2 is 3.2 km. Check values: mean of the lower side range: 145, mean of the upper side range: 135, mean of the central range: 123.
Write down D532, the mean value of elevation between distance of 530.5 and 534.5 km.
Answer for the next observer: 138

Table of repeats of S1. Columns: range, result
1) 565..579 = 130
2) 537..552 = 136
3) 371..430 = 132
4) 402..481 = 136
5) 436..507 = 135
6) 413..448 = 139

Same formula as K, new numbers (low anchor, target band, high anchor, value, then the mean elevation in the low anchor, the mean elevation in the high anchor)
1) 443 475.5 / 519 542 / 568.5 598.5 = -1.1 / 135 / 127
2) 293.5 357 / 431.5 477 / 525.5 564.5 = 1.2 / 146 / 135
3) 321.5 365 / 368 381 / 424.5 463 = 0.6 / 146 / 137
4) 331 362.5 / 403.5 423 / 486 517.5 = 0.6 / 146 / 135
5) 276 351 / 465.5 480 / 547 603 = 0.2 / 146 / 129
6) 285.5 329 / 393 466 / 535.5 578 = 2.2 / 146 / 133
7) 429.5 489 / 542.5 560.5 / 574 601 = -0.7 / 136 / 126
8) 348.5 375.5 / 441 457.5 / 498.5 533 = 0.2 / 143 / 135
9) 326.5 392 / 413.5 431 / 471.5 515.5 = -0.2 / 140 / 135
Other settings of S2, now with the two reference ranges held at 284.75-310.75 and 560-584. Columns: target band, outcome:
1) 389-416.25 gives 1.9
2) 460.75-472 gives 0.2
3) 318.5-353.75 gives -0.9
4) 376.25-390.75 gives 1.6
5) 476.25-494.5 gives -0.1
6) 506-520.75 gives -0.2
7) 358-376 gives -0.1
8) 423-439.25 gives -0.2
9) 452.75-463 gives 0.1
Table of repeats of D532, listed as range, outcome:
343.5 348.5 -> 146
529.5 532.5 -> 138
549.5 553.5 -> 136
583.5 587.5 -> 127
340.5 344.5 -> 146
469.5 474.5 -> 134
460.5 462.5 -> 133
